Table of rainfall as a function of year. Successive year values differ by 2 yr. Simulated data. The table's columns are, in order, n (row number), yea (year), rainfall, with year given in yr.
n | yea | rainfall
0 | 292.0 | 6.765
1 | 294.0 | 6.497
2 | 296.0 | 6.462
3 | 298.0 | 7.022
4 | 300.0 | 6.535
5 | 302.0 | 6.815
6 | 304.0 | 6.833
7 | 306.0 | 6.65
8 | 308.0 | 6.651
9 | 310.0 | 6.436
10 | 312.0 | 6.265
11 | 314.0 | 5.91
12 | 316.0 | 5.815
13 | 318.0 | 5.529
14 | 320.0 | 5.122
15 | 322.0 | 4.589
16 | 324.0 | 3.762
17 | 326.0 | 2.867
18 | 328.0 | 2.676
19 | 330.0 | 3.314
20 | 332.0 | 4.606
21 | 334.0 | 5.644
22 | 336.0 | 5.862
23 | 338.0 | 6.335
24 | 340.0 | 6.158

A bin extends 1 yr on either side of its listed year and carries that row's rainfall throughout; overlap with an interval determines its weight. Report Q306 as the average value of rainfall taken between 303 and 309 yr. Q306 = 6.71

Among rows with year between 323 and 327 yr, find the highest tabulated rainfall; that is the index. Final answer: 3.762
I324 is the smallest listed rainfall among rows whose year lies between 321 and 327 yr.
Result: 2.867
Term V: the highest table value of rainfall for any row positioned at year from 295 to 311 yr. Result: 7.022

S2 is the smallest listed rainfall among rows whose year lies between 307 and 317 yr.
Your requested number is 5.815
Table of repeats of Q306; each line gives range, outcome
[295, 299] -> 6.74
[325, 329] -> 2.77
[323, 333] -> 3.45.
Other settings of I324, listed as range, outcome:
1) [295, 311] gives 6.436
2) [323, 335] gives 2.676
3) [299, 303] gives 6.535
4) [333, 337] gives 5.644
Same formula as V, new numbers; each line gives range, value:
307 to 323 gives 6.651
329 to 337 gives 5.862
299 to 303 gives 6.815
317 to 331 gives 5.529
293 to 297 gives 6.497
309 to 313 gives 6.436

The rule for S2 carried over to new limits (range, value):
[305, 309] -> 6.65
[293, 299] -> 6.462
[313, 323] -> 4.589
